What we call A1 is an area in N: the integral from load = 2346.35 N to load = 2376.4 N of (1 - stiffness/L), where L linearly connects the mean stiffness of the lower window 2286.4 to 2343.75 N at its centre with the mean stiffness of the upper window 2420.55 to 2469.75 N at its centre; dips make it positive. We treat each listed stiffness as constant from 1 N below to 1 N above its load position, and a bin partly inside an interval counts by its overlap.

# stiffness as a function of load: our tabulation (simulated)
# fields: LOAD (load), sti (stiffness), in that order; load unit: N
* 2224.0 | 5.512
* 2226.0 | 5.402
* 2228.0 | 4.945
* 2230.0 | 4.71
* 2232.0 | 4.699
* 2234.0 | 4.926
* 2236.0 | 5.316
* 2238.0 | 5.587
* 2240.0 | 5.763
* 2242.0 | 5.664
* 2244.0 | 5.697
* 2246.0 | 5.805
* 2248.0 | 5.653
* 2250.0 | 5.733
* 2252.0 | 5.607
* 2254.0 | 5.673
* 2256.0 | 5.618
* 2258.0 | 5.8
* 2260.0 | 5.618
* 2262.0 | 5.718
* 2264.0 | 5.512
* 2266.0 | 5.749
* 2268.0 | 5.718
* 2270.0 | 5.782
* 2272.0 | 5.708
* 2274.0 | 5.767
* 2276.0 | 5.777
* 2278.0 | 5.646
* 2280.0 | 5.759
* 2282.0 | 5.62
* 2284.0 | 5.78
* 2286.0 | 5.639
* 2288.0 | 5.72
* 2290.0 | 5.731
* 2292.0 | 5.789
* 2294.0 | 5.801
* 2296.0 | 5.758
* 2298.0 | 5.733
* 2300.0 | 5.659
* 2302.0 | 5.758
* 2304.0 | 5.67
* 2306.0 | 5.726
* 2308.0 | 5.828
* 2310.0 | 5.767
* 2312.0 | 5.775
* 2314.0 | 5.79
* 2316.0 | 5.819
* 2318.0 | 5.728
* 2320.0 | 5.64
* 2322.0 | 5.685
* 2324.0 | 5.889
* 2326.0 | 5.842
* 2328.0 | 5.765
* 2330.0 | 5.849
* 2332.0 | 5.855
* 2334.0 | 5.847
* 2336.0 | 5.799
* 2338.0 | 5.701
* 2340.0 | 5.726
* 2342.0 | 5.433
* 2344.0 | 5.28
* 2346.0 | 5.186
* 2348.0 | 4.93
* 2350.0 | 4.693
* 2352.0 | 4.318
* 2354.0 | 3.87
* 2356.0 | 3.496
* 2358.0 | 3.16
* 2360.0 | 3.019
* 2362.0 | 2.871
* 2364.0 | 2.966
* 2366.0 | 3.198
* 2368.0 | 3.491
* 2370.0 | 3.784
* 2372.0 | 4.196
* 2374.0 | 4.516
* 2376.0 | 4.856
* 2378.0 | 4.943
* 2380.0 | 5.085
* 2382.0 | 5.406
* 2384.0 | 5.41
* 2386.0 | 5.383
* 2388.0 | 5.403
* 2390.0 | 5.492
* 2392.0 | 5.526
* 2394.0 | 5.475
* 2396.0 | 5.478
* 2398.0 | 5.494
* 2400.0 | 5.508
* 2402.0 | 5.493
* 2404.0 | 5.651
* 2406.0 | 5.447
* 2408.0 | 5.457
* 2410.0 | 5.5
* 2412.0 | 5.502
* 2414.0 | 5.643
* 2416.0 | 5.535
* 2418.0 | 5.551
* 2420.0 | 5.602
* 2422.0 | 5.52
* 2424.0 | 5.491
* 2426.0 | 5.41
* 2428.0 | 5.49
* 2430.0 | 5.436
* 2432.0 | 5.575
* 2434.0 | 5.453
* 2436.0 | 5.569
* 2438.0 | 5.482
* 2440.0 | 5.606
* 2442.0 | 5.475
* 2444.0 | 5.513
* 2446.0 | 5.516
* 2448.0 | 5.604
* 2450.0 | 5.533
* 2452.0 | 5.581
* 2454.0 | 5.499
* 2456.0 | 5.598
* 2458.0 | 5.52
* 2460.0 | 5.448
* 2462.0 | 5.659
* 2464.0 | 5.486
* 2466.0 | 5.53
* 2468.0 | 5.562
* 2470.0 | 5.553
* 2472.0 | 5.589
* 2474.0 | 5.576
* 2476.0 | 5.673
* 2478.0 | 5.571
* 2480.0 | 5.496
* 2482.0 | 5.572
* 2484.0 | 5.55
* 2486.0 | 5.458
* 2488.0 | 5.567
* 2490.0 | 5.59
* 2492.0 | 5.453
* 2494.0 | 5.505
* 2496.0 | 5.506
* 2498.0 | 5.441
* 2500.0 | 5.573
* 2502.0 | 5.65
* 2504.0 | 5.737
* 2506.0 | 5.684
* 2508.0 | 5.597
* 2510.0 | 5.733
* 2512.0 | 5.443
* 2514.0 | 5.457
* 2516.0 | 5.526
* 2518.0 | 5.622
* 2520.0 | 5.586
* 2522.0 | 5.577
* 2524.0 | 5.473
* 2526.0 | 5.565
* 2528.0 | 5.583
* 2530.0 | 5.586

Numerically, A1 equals 9.7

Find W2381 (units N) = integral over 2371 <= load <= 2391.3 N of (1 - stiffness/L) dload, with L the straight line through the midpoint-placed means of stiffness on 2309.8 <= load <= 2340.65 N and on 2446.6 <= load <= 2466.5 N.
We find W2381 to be 2.2 N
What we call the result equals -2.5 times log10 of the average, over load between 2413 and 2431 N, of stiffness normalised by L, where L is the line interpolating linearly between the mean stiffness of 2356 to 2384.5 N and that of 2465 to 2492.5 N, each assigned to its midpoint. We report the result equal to -0.16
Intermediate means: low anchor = 4.02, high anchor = 5.55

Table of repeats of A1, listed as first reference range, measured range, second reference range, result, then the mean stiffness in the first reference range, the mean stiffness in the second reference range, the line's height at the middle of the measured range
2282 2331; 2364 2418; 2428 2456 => 5.1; 5.75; 5.53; 5.61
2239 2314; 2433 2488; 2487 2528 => 0.5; 5.72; 5.56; 5.6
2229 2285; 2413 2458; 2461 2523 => 0.3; 5.59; 5.57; 5.57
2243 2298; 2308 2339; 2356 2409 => -3.3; 5.71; 4.7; 5.23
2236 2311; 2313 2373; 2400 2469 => 8.6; 5.71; 5.53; 5.63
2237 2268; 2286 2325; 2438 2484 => -0.7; 5.68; 5.55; 5.65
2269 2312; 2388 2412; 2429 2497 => 0.5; 5.74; 5.54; 5.61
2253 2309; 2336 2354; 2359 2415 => 0.3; 5.72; 4.86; 5.2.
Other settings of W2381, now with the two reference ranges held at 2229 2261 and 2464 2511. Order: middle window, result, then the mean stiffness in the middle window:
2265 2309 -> -1.8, 5.73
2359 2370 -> 4.7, 3.17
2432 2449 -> 0.1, 5.53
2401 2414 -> 0.1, 5.52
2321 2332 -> -0.6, 5.81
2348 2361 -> 3.9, 3.85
